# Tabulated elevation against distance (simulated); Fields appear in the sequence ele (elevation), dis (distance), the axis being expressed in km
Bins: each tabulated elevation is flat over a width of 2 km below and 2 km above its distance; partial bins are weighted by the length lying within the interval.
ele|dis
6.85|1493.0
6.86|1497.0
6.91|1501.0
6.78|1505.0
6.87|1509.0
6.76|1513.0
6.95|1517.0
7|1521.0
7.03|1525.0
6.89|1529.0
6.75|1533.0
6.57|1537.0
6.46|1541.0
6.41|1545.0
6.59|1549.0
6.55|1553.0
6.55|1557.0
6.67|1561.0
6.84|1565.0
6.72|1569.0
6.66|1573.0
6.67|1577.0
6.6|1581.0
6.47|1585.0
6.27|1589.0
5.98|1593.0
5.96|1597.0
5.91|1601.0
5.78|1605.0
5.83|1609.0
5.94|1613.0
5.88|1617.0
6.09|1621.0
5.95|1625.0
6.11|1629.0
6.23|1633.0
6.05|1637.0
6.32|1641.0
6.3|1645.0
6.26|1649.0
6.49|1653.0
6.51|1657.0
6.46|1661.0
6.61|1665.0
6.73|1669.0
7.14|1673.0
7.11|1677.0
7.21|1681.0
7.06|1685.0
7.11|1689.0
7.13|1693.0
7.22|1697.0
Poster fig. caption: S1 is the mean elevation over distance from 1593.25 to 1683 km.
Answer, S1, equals 6.31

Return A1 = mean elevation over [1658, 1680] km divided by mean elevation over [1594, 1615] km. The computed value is 1.16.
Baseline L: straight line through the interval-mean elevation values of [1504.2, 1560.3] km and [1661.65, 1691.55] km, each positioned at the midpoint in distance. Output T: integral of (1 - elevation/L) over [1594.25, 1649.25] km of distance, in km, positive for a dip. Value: 6.7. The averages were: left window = 6.72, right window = 6.97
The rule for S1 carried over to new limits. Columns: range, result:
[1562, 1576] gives 6.73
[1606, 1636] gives 6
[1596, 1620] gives 5.89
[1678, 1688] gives 7.13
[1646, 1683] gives 6.71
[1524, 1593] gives 6.6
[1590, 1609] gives 5.92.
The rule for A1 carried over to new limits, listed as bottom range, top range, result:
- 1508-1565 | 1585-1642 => 0.90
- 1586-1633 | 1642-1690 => 1.12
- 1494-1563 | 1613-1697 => 0.97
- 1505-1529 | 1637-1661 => 0.92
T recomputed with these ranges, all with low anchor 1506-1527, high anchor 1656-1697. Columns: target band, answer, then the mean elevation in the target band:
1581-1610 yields 3.55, 6.07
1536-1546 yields 0.64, 6.48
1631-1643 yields 1.26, 6.2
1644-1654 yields 0.85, 6.34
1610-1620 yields 1.45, 5.92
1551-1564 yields 0.58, 6.61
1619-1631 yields 1.52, 6.05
